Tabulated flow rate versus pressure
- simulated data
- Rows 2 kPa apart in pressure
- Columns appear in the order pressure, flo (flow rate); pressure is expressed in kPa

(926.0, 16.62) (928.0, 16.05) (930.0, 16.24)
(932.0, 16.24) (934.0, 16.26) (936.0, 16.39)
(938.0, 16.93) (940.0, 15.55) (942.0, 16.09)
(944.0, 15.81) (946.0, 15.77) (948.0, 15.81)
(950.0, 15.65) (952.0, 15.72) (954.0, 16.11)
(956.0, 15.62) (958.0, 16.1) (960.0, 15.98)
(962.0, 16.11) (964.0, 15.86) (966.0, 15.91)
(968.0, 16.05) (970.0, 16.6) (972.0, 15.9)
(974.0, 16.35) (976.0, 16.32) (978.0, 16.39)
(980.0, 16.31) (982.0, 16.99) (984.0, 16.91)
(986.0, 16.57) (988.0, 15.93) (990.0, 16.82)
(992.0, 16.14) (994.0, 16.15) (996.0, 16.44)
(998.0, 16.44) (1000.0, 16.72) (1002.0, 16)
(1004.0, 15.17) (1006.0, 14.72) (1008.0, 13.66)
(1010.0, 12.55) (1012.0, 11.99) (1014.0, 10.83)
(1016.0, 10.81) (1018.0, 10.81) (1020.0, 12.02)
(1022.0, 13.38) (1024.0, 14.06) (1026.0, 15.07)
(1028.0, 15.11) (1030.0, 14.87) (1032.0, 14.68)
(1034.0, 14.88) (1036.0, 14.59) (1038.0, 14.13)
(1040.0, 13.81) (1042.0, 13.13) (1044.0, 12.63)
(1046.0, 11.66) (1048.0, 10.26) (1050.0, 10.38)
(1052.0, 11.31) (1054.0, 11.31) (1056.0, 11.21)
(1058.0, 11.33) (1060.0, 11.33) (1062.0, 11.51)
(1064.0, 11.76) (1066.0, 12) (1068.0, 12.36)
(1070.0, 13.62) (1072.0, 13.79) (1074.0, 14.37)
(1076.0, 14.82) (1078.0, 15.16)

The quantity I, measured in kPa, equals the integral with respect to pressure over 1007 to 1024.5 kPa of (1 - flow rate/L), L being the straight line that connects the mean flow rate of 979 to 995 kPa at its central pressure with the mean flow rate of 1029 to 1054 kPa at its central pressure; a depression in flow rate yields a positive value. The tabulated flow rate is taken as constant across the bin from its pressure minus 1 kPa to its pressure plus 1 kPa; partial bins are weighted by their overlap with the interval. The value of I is 2.9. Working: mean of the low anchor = 16.5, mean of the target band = 12.2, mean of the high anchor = 13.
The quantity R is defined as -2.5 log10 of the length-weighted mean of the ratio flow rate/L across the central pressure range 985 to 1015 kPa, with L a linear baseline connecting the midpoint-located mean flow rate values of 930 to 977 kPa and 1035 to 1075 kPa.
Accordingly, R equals -0.05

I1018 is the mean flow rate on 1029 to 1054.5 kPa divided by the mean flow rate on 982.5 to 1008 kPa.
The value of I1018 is 0.8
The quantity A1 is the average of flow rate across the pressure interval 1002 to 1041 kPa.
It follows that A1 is 13.6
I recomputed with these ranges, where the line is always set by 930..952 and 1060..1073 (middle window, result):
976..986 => -1.2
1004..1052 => 1.7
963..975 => -0.7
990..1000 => -1.3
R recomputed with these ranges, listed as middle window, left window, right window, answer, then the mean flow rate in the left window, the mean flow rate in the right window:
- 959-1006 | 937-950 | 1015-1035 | -0.10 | 16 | 13.6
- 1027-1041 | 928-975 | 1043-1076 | -0.13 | 16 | 12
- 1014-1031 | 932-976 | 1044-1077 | 0.03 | 16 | 12.1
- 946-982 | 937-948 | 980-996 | 0.01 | 16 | 16.5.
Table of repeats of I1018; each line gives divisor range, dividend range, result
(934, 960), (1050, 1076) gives 0.76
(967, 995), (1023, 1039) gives 0.90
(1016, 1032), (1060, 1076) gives 0.95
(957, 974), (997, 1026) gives 0.84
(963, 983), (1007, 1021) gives 0.73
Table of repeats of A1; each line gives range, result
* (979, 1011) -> 15.8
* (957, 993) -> 16.3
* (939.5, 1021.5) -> 15.3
